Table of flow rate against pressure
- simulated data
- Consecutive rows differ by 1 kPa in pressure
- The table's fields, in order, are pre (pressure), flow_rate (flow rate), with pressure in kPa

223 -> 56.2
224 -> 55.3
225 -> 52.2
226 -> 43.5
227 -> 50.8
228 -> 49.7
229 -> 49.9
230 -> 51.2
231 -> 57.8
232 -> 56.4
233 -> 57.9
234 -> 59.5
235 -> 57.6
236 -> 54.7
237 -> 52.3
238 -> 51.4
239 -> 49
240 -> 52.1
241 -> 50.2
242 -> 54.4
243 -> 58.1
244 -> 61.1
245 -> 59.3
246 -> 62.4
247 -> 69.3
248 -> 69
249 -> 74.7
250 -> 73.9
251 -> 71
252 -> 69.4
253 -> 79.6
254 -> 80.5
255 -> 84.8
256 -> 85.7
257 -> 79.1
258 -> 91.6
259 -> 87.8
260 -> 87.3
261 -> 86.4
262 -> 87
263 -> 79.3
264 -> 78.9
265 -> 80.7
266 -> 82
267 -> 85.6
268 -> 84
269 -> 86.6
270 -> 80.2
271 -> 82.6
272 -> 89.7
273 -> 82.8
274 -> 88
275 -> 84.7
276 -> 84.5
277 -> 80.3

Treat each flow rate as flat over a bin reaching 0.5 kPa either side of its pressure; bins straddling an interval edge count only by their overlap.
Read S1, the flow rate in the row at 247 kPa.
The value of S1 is 69.3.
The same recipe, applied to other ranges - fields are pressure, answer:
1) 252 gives 69.4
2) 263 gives 79.3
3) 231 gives 57.8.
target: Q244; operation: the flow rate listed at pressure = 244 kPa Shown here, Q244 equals 61.1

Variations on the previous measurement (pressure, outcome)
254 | 80.5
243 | 58.1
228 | 49.7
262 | 87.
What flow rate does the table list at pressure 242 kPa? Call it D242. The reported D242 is 54.4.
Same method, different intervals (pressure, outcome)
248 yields 69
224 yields 55.3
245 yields 59.3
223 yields 56.2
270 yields 80.2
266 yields 82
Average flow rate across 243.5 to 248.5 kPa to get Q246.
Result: 64.2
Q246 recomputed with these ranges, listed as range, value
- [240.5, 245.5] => 56.6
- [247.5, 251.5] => 72.2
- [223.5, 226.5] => 50.3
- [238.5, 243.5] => 52.8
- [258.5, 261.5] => 87.2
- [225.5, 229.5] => 48.5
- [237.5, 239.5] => 50.2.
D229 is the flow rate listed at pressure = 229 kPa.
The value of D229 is 49.9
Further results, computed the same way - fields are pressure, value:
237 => 52.3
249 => 74.7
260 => 87.3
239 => 49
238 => 51.4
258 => 91.6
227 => 50.8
